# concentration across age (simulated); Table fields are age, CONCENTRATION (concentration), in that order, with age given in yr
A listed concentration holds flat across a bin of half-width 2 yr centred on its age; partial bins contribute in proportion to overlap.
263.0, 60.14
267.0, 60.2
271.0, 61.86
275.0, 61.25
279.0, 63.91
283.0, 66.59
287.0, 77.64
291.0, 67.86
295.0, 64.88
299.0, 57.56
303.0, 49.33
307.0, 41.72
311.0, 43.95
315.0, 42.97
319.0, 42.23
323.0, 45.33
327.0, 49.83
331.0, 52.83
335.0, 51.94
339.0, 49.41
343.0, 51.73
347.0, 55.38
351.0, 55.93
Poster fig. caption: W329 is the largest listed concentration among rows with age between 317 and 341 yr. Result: 52.83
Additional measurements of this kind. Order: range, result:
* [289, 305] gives 67.86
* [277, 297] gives 77.64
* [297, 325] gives 57.56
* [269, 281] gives 63.91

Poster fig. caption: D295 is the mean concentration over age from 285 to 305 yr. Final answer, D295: 63.5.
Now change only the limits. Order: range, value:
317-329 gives 45.8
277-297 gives 68.2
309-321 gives 43.1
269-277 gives 61.6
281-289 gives 72.1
